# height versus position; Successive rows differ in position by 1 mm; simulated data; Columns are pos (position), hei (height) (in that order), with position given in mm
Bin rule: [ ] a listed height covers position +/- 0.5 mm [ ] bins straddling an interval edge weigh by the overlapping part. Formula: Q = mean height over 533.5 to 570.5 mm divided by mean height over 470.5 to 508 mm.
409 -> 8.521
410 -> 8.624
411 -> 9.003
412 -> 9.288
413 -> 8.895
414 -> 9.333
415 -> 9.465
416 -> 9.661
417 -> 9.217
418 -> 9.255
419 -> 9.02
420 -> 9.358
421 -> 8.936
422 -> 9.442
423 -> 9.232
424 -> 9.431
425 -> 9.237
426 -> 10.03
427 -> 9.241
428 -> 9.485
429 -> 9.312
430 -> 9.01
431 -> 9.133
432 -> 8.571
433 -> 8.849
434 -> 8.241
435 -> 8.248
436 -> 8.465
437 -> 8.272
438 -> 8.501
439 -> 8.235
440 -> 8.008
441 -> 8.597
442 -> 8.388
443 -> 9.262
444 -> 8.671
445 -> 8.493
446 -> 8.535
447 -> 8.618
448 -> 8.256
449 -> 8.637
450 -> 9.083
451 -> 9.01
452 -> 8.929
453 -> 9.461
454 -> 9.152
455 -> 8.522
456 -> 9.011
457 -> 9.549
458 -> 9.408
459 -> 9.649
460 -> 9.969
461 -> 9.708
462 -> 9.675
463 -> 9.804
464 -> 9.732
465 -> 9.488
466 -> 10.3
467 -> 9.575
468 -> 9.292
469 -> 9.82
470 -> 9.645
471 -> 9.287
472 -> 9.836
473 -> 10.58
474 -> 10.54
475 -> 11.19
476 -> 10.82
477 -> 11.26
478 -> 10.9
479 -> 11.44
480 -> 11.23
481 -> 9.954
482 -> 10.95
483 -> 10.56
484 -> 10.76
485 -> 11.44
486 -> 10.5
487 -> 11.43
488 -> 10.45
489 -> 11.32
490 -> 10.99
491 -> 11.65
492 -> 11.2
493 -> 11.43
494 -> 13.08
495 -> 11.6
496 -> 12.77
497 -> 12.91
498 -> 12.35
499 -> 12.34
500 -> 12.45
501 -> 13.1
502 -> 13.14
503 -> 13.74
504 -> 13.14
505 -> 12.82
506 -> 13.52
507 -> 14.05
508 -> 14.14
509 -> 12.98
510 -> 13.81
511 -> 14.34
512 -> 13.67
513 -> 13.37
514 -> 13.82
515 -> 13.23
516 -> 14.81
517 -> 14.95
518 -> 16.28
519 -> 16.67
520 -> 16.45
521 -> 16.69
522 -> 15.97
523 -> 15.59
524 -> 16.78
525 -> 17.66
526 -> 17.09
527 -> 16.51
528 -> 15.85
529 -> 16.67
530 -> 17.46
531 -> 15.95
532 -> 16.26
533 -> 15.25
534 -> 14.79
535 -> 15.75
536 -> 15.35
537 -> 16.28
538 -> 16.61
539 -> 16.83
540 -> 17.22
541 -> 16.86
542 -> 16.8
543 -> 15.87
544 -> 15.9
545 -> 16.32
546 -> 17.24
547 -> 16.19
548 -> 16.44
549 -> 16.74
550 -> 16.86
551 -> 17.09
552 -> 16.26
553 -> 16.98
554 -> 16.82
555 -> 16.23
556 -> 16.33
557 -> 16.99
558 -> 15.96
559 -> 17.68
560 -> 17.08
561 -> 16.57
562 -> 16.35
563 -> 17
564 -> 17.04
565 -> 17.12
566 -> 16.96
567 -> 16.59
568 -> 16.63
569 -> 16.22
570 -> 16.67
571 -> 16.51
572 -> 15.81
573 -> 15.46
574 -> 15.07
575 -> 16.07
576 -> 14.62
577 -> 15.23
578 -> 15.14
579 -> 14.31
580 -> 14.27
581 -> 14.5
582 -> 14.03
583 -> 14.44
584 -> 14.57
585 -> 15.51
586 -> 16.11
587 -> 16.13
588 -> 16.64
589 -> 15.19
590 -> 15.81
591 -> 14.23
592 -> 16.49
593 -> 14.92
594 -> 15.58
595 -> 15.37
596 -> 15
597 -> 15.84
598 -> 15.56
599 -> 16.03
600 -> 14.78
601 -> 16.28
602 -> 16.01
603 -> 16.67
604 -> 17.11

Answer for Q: 1.4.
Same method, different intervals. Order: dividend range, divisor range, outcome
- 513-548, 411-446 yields 1.80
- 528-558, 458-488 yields 1.59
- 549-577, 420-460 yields 1.85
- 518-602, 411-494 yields 1.67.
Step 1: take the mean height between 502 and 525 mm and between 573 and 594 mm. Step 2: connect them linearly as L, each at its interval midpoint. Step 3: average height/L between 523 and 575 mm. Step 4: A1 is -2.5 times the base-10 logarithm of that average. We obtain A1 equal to -0.109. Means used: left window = 14.6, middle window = 16.5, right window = 15.2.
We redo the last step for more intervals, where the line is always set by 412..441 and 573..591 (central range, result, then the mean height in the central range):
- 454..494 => 0.06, 10.3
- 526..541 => -0.22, 16.3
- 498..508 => -0.10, 13.2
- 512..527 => -0.23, 15.6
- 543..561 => -0.19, 16.6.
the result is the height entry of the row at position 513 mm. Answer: 13.37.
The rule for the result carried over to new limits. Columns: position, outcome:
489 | 11.32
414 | 9.333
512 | 13.67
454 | 9.152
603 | 16.67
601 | 16.28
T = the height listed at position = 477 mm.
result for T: 11.26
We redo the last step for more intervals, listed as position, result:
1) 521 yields 16.69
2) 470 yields 9.645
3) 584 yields 14.57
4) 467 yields 9.575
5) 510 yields 13.81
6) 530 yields 17.46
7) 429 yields 9.312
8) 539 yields 16.83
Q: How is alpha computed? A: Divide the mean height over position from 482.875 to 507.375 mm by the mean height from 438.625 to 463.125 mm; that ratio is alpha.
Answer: 1.4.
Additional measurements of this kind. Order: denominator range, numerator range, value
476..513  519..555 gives 1.35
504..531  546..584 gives 1.06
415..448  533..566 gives 1.86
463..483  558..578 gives 1.58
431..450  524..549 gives 1.92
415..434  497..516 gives 1.45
